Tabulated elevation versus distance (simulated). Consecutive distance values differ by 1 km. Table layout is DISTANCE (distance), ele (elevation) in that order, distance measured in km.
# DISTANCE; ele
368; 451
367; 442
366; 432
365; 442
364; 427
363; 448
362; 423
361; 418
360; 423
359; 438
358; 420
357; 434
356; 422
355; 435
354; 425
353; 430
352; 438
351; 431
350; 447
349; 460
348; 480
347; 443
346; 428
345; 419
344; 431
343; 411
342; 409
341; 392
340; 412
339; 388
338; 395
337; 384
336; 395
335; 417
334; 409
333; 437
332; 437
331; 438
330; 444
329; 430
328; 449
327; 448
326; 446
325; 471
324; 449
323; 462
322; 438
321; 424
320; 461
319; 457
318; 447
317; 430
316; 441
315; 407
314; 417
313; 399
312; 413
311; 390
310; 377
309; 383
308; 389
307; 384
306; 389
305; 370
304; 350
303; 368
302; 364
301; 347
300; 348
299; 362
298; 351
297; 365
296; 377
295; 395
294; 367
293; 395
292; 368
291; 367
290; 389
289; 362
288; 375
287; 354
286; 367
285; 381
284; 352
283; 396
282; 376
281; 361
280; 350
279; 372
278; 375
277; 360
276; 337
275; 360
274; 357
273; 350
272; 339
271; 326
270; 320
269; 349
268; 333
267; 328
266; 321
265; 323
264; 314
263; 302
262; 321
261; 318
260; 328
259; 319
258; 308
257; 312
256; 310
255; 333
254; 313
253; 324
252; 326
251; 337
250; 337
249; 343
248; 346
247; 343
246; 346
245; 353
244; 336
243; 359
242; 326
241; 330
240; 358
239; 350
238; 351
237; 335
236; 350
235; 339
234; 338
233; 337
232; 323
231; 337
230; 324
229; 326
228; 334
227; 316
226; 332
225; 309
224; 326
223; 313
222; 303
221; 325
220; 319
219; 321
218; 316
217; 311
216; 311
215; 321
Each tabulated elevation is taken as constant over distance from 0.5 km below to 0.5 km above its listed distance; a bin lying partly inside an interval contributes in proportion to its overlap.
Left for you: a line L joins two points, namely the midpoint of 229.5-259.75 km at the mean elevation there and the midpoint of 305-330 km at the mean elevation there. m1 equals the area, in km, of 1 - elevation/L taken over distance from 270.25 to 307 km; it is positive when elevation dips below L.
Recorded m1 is 2.3 km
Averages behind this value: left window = 335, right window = 424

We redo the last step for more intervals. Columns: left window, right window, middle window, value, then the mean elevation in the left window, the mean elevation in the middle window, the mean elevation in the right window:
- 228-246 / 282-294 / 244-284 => 2.2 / 340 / 338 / 373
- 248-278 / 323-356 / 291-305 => 0.3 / 330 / 366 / 429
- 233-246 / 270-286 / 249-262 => 1.0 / 344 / 323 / 358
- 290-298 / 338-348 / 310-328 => -1.7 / 376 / 434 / 417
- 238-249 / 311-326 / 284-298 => 1.0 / 345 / 372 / 436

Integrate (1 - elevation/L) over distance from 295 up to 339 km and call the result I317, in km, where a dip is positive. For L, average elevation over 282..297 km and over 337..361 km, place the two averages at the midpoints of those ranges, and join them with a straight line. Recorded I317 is -1.1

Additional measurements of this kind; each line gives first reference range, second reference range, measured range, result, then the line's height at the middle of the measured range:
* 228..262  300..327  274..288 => 0.3 km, 374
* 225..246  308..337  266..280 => 1.1 km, 376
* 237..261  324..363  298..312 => 0.7 km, 390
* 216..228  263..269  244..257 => -0.5 km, 322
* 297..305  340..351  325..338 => -0.7 km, 408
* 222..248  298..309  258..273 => 1.1 km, 349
